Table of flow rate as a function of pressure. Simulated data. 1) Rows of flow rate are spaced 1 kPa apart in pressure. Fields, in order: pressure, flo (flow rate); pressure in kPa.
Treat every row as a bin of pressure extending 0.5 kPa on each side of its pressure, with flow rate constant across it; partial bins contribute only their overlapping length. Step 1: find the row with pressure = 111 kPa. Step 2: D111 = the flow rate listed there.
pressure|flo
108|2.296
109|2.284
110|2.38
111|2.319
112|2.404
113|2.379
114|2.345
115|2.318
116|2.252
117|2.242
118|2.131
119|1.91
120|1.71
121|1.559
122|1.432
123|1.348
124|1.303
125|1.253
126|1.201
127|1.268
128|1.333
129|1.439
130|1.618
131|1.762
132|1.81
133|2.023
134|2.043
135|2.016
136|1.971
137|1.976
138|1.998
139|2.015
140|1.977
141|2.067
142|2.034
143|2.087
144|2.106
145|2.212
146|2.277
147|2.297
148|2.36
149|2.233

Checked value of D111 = 2.319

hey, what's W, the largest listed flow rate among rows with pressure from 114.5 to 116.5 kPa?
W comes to 2.318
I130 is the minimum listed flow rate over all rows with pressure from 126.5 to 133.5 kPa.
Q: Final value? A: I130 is 1.268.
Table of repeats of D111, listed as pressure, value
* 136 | 1.971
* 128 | 1.333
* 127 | 1.268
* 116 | 2.252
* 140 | 1.977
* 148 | 2.36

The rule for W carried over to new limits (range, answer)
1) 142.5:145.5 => 2.212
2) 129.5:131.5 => 1.762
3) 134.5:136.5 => 2.016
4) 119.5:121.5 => 1.71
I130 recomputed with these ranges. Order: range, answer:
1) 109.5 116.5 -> 2.252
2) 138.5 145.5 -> 1.977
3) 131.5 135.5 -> 1.81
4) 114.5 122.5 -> 1.432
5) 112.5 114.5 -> 2.345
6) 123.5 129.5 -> 1.201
